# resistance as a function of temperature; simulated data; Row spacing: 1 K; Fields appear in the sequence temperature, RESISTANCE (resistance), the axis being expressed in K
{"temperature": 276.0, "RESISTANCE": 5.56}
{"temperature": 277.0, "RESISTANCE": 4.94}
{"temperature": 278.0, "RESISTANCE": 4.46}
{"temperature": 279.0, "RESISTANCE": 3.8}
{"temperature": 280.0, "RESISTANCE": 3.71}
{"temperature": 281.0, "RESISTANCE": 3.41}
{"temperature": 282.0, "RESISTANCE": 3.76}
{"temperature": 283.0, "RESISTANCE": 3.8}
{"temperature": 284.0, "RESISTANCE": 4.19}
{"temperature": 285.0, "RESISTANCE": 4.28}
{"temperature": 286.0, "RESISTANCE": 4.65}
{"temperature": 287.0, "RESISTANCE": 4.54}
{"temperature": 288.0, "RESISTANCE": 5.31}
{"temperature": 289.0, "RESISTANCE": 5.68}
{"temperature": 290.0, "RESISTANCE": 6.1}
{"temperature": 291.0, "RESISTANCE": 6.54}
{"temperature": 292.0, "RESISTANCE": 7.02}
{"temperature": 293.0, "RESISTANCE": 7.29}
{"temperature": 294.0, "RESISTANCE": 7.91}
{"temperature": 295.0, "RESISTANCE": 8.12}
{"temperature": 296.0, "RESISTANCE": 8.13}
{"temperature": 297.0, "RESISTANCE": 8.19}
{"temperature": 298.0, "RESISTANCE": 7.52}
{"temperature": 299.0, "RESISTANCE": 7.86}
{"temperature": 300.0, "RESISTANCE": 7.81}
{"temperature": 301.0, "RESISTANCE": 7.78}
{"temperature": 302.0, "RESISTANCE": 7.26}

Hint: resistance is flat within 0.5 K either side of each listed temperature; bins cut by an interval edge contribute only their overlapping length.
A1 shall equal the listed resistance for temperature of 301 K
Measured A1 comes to 7.78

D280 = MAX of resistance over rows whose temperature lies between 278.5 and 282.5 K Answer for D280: 3.8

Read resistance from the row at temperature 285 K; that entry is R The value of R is 4.28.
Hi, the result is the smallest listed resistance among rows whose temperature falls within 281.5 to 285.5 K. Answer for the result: 3.76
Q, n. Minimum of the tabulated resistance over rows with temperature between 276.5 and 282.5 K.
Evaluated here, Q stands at 3.41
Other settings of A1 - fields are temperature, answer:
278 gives 4.46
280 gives 3.71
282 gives 3.76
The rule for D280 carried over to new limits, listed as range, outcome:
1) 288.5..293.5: 7.29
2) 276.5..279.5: 4.94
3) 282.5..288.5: 5.31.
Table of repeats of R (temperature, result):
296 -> 8.13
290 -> 6.1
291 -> 6.54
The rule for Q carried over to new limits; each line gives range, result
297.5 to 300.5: 7.52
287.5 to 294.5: 5.31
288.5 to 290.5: 5.68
